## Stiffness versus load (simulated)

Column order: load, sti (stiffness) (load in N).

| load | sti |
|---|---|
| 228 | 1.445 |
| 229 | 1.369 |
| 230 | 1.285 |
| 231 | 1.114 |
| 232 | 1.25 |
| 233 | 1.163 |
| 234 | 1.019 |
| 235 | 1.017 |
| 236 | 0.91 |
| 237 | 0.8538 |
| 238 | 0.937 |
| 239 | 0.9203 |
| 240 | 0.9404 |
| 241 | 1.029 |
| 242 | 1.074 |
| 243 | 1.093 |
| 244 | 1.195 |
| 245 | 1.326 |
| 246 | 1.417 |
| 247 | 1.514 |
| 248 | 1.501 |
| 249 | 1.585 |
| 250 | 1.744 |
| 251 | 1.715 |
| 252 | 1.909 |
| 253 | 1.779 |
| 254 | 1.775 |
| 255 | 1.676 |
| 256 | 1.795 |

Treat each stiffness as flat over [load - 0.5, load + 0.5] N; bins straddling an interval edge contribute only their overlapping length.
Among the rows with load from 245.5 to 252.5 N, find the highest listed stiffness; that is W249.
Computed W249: 1.909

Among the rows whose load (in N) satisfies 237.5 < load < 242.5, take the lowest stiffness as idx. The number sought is 0.9203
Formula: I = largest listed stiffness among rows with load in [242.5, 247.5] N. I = 1.514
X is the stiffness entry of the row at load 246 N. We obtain 1.417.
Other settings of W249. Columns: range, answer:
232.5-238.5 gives 1.163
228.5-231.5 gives 1.369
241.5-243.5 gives 1.093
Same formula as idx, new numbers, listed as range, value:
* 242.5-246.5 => 1.093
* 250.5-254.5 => 1.715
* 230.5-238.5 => 0.8538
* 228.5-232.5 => 1.114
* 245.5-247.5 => 1.417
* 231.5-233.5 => 1.163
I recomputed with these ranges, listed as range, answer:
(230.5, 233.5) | 1.25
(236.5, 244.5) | 1.195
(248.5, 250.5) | 1.744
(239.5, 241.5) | 1.029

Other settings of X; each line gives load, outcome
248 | 1.501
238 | 0.937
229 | 1.369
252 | 1.909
